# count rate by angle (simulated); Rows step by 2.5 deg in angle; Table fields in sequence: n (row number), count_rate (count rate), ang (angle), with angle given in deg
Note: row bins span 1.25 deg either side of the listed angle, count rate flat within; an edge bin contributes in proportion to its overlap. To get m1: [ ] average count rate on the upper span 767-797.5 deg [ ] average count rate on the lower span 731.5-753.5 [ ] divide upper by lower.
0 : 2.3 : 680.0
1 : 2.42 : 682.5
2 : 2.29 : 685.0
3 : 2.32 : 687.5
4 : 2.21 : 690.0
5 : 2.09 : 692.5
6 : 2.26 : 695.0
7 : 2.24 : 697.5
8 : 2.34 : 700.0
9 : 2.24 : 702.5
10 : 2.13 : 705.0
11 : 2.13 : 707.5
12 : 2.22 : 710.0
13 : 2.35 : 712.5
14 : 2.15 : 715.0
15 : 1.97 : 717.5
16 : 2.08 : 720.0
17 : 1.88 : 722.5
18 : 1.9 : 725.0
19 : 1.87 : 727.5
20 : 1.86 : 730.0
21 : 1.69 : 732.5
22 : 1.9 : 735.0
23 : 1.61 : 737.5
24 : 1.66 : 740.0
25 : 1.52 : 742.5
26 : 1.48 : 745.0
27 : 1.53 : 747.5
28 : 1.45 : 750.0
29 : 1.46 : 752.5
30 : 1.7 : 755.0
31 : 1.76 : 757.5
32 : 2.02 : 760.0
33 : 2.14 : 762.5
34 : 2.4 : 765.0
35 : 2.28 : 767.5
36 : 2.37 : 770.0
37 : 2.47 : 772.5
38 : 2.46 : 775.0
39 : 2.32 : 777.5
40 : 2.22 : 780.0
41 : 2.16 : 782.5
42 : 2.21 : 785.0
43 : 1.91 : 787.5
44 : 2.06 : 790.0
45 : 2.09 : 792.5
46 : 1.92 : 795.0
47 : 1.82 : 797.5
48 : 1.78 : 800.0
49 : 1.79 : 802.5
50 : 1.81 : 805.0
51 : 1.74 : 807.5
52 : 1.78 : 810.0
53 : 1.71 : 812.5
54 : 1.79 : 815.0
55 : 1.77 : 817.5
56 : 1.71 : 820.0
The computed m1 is 1.38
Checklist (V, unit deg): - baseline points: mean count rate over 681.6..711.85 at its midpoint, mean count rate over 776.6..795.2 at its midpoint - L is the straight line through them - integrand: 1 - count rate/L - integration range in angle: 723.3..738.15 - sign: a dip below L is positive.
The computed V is 2.6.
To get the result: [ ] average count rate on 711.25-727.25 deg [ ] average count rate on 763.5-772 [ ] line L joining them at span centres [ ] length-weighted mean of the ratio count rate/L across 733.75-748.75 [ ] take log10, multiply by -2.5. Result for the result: 0.326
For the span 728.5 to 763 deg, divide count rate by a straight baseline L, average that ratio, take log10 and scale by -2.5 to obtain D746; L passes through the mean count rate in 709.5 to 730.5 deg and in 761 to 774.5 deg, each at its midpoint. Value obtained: 0.28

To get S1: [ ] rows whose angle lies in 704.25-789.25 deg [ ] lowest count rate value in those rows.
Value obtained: 1.45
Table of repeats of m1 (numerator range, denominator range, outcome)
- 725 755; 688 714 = 0.74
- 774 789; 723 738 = 1.21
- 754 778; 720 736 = 1.17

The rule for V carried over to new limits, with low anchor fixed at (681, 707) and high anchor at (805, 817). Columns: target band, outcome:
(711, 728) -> 0.8 deg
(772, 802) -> -3.8 deg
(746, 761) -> 2.7 deg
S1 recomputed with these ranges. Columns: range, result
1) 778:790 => 1.91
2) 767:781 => 2.22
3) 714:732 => 1.86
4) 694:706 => 2.13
